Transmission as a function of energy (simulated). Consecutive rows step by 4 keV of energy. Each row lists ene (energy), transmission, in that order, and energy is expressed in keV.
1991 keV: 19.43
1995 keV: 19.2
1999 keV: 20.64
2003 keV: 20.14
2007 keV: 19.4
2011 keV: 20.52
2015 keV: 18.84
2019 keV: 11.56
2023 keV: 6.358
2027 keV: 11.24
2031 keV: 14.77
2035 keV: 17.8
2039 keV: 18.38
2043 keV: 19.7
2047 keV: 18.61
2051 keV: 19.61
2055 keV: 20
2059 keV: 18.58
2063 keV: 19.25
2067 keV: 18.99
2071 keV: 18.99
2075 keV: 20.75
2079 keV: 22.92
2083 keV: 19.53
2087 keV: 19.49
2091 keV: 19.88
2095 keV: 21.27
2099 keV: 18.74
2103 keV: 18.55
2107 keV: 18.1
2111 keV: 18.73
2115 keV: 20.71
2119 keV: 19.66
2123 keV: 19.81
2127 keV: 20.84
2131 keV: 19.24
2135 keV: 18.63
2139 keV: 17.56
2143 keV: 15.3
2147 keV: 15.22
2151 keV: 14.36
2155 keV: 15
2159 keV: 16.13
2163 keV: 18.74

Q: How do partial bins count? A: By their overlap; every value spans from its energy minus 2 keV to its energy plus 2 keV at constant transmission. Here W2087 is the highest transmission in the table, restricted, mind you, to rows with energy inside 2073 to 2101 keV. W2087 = 22.92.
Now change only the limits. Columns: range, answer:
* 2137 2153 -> 17.56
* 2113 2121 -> 20.71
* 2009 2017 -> 20.52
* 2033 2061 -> 20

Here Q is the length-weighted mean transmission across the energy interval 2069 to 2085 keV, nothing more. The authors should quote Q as 20.5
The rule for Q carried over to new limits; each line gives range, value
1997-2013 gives 20.2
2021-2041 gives 13.7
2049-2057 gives 19.8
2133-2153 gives 16.2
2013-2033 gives 12.6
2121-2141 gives 19.2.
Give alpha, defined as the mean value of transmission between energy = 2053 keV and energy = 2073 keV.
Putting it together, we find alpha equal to 19.2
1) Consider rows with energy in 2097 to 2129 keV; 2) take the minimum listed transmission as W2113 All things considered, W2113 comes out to 18.1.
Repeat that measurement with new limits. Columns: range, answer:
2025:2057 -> 11.24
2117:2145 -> 15.3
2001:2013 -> 19.4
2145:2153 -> 14.36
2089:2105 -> 18.55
